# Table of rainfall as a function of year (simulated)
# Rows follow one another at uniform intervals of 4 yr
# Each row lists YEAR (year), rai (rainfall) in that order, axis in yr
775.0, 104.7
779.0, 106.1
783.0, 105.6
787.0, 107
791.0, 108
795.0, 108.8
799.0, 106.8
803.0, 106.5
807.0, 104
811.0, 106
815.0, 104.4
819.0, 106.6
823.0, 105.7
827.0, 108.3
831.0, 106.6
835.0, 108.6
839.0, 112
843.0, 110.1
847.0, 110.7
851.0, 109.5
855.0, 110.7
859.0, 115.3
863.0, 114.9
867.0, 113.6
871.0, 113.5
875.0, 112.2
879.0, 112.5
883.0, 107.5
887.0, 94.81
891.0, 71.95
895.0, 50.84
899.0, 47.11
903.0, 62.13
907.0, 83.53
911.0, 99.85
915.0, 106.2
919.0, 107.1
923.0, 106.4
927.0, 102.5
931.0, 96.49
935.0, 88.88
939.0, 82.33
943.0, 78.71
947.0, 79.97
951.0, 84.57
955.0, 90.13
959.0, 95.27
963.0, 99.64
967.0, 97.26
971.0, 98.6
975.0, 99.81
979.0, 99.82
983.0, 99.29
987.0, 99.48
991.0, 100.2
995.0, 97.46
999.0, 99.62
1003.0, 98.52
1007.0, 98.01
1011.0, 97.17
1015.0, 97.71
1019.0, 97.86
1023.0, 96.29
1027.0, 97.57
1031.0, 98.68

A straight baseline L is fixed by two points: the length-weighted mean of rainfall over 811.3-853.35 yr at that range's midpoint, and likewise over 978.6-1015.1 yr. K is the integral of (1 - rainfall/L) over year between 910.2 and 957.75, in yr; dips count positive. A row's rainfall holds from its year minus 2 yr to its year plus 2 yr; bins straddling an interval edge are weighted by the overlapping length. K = 4.2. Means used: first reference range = 108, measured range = 93.5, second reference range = 98.7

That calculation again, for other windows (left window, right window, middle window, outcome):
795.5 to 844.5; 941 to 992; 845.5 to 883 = -3.3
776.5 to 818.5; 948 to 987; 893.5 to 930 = 4.9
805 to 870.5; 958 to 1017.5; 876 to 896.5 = 3.2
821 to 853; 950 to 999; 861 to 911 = 6.8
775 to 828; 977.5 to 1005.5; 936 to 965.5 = 3.9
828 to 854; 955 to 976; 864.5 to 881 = -1.0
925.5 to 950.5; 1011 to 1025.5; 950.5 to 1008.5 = -3.0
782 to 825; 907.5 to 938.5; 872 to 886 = -1.1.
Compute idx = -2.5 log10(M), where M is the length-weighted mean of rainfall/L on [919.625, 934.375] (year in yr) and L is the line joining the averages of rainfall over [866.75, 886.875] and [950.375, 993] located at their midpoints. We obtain 0.02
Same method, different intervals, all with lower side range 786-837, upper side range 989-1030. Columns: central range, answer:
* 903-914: 0.17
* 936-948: 0.24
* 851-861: -0.08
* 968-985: 0.00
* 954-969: 0.05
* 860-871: -0.10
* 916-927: -0.04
